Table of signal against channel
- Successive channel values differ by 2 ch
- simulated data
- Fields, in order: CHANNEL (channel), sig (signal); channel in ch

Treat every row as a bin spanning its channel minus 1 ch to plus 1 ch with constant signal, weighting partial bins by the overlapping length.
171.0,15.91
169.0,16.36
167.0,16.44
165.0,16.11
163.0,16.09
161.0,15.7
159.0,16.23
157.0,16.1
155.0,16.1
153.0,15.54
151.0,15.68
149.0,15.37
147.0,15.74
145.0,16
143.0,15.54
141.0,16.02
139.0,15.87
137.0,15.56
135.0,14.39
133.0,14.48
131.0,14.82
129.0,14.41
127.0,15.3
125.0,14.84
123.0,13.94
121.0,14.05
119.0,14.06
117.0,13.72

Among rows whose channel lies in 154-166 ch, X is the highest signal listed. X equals 16.23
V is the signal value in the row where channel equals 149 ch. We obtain 15.37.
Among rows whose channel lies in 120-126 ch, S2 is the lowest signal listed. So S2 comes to 13.94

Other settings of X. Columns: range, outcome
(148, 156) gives 16.1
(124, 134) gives 15.3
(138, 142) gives 16.02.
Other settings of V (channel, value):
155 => 16.1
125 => 14.84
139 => 15.87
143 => 15.54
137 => 15.56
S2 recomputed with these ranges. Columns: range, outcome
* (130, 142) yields 14.39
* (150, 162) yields 15.54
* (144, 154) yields 15.37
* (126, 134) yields 14.41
